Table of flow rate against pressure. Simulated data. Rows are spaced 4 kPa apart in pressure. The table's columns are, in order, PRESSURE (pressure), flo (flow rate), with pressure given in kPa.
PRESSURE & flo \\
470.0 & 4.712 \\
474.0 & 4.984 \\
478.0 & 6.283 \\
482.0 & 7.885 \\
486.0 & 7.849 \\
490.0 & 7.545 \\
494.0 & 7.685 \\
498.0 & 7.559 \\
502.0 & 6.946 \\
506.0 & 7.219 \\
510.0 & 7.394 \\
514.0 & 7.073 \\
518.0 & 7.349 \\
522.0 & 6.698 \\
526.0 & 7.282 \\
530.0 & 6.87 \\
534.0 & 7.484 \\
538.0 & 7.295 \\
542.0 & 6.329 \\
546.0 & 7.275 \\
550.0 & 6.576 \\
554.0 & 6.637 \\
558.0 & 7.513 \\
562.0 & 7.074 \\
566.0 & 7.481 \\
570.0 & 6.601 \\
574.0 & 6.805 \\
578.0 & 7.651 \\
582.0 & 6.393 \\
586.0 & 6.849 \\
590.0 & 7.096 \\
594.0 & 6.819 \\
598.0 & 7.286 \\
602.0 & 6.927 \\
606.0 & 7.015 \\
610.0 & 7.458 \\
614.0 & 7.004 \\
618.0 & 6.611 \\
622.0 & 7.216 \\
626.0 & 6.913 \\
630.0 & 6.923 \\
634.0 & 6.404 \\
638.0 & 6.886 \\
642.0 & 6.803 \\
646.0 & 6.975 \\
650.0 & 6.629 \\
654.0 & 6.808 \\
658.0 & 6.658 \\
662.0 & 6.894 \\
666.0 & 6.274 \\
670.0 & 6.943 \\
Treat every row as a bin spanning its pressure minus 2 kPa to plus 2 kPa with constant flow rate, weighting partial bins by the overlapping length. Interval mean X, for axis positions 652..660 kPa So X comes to 6.73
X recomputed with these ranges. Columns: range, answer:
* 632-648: 6.77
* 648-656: 6.72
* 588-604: 7.03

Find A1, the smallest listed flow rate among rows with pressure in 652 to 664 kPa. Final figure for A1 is 6.658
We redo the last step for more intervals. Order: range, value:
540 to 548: 6.329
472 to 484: 4.984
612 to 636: 6.404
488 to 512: 6.946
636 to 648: 6.803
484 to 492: 7.545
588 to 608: 6.819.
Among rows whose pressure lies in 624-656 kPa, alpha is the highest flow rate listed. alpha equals 6.975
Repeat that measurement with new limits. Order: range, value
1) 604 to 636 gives 7.458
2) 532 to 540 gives 7.484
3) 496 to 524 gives 7.559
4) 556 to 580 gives 7.651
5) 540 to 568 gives 7.513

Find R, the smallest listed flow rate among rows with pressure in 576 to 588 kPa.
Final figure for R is 6.393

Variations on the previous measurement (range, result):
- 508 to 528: 6.698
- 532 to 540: 7.295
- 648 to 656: 6.629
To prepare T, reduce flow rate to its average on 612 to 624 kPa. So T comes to 6.94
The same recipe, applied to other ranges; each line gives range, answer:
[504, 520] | 7.26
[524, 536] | 7.21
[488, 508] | 7.39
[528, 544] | 6.99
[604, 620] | 7.02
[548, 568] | 7.06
